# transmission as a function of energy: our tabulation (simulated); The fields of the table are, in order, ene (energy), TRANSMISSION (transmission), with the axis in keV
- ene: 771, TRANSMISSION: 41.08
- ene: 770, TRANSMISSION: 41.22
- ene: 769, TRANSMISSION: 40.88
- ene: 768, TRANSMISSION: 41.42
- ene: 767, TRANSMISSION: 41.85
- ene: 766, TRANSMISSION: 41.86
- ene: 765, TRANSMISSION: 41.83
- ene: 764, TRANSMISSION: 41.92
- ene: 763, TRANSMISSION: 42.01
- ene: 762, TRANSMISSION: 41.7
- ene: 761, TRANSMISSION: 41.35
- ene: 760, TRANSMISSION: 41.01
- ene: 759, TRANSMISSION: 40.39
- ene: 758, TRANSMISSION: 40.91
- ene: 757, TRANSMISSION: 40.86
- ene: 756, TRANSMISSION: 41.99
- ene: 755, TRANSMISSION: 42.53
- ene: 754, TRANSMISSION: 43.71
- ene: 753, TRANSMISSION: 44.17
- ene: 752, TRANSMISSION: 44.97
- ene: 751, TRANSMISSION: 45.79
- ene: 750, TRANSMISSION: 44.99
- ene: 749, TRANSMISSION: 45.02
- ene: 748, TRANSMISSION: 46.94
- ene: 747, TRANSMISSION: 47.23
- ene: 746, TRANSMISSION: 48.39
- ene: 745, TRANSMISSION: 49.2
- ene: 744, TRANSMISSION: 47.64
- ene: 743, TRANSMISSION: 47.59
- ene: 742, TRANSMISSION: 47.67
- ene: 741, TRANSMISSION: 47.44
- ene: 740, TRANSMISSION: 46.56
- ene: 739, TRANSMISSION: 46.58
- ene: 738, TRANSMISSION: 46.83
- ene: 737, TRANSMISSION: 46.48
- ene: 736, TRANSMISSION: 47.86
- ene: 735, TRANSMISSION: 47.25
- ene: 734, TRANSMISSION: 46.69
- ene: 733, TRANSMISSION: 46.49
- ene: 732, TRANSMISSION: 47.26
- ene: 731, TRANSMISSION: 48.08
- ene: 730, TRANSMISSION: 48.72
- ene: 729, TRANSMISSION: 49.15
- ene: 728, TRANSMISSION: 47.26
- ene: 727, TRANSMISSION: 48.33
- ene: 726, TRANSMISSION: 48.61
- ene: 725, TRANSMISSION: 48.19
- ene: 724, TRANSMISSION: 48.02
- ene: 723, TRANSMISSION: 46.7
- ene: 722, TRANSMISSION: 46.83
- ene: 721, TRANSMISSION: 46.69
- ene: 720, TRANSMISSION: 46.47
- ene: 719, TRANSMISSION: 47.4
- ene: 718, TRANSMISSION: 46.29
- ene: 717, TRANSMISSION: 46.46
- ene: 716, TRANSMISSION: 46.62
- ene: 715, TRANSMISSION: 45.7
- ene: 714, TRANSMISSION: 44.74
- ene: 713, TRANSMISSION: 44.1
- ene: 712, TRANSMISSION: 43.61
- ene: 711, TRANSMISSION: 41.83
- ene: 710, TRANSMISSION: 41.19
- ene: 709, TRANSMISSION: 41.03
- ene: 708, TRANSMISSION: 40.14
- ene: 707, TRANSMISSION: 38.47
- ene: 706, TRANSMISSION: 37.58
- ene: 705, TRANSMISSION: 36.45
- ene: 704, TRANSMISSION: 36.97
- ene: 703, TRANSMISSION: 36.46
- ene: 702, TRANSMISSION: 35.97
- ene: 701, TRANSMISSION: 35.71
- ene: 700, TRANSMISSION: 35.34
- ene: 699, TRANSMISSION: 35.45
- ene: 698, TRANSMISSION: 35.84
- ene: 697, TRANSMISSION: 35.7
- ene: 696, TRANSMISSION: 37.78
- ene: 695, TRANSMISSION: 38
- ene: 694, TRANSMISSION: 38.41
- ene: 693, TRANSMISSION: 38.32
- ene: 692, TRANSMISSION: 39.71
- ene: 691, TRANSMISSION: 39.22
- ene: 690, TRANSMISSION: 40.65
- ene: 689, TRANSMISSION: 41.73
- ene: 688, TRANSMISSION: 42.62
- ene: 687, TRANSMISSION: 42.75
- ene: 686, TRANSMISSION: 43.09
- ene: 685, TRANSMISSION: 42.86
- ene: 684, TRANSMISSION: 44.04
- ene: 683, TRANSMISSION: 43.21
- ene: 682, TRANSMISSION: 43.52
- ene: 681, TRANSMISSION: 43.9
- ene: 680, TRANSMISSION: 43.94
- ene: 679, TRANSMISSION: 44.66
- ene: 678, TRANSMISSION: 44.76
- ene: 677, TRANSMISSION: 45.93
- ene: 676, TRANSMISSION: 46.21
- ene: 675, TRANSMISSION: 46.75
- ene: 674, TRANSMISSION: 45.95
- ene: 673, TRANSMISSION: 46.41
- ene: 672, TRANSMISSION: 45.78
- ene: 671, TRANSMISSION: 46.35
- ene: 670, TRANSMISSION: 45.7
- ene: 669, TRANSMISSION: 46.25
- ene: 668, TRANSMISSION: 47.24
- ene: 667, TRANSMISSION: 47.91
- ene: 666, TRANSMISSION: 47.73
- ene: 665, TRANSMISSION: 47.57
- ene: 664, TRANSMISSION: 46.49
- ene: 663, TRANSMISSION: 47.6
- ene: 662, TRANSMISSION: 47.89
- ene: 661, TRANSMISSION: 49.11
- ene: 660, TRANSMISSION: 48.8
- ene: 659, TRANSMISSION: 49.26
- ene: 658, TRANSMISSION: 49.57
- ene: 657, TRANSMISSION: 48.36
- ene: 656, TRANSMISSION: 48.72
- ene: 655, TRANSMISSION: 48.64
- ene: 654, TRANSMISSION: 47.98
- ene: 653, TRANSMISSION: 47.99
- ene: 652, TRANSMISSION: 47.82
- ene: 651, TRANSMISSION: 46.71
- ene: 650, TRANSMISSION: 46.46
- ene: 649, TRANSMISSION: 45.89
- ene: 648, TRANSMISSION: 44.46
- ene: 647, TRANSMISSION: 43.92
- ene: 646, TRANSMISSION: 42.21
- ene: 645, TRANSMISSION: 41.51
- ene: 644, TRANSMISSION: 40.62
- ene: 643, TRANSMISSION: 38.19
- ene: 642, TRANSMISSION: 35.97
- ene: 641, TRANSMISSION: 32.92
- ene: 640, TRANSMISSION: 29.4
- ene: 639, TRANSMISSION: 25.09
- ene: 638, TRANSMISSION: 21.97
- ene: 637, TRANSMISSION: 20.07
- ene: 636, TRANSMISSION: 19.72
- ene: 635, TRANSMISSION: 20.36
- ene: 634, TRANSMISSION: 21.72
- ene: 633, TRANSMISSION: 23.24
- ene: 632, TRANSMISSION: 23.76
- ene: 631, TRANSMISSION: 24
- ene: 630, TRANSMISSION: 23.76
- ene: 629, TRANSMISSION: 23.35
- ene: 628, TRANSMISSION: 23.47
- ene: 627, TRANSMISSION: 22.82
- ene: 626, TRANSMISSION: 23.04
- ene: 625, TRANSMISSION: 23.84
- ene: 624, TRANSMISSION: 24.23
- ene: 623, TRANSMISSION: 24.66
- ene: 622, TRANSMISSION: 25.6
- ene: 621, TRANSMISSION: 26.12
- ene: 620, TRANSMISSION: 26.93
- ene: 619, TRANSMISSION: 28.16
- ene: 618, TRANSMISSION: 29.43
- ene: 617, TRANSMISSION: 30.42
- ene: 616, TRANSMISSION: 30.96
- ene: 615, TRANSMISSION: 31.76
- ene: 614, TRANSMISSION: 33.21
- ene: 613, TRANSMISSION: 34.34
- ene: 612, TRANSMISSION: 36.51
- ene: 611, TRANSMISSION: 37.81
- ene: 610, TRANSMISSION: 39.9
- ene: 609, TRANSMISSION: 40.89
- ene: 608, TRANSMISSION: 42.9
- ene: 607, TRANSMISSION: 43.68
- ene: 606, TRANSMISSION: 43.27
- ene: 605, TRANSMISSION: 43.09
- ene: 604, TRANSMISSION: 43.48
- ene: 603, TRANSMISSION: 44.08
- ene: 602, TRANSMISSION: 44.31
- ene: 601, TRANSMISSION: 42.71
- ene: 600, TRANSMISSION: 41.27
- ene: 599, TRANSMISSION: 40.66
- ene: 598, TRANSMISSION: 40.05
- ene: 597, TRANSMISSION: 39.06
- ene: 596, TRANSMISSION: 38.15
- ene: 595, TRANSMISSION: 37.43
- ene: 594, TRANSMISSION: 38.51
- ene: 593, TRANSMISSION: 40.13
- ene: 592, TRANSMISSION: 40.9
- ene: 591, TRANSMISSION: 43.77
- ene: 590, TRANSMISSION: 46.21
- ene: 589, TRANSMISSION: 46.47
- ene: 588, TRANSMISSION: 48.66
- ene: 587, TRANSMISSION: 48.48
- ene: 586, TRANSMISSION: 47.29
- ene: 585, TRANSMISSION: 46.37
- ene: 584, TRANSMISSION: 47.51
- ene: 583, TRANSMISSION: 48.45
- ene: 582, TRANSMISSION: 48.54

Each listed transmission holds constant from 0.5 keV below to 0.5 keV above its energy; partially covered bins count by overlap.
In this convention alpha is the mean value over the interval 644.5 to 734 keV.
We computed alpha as 44.2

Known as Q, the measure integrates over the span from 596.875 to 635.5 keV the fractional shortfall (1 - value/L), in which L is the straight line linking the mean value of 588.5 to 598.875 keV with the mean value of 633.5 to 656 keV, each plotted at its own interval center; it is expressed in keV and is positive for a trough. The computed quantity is 7.0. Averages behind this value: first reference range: 41.1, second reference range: 37.1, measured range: 32.3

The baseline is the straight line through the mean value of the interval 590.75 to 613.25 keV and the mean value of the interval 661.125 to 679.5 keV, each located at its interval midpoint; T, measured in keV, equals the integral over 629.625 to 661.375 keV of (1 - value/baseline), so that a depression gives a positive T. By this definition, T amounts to 5.1 keV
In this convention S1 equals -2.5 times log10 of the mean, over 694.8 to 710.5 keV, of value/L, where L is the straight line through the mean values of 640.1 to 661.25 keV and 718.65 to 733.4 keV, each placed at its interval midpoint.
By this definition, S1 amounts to 0.24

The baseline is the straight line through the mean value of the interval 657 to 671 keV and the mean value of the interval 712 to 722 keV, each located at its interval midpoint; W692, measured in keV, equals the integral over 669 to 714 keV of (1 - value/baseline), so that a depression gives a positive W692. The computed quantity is 5.3 keV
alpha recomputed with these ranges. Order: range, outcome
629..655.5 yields 34.6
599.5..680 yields 38.1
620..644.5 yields 25.8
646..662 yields 47.4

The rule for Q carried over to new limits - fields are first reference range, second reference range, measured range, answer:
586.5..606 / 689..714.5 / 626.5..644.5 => 6.6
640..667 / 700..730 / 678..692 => 0.5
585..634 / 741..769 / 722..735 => -1.7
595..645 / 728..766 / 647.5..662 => -4.9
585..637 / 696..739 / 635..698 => -5.0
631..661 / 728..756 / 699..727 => 0.9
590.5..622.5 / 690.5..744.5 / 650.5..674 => -4.1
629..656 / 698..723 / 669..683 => -2.6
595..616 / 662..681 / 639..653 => 0.9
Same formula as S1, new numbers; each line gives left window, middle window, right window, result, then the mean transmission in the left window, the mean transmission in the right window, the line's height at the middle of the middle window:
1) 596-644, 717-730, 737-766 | -0.138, 31.8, 44.5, 41.8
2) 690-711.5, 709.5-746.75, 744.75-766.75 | -0.151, 37.9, 43.5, 40.7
